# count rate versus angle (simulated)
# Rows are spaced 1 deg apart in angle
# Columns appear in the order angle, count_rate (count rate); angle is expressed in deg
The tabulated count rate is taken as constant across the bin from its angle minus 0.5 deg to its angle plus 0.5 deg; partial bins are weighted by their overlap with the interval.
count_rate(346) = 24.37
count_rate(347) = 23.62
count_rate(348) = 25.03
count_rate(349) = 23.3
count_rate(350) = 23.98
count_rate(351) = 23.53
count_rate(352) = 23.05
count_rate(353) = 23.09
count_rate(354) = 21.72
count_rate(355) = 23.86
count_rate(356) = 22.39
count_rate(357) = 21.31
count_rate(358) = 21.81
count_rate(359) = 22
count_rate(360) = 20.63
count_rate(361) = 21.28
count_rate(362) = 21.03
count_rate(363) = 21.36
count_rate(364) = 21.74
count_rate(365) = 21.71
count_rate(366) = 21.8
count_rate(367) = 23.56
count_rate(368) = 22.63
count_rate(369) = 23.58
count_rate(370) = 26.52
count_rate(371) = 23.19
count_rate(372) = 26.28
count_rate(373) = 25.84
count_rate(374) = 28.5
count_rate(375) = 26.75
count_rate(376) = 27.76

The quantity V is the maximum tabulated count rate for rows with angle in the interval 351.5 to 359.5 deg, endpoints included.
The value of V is 23.86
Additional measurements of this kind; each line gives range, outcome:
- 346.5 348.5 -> 25.03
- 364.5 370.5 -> 26.52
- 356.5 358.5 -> 21.81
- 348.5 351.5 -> 23.98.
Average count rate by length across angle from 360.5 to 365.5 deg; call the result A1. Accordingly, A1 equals 21.4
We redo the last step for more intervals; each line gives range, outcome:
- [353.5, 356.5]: 22.7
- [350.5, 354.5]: 22.8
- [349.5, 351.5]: 23.8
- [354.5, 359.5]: 22.3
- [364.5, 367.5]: 22.4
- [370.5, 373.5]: 25.1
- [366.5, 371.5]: 23.9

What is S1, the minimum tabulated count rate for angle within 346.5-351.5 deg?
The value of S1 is 23.3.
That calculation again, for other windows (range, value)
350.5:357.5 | 21.31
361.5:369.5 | 21.03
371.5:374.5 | 25.84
